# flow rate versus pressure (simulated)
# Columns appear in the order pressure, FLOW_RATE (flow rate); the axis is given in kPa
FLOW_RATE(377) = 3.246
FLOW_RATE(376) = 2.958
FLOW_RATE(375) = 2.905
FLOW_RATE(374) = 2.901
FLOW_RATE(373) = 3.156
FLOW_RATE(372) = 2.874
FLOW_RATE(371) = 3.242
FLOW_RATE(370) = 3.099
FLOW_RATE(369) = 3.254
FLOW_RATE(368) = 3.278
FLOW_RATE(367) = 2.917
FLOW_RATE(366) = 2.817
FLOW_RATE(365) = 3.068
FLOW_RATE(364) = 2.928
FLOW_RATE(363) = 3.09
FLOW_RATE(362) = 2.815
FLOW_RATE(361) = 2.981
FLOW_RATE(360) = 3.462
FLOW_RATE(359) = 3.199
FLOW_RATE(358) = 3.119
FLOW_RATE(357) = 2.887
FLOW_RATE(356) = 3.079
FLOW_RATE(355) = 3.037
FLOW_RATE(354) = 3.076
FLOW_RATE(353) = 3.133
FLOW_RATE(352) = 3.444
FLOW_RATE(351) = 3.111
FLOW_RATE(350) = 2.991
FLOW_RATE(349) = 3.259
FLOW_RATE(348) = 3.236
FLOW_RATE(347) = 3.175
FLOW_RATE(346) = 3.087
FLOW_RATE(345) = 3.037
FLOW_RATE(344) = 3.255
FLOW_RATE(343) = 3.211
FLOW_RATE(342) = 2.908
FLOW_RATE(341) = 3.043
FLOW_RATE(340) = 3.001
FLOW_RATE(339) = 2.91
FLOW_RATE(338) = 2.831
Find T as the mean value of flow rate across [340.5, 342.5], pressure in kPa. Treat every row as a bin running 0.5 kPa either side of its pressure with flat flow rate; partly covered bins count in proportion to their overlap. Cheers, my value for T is 2.98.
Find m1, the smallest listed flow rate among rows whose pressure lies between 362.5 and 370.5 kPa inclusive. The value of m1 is 2.817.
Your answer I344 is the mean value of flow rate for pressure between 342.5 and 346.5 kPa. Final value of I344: 3.15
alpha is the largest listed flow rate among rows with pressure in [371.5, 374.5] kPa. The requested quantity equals 3.156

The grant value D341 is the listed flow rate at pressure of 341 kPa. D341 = 3.043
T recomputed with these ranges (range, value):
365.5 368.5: 3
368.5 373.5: 3.12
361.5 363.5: 2.95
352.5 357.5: 3.04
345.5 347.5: 3.13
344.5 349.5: 3.16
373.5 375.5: 2.9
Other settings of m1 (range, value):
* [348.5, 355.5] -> 2.991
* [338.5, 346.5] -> 2.908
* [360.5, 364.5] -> 2.815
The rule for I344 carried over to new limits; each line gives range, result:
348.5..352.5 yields 3.2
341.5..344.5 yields 3.12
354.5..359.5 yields 3.06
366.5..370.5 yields 3.14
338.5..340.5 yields 2.96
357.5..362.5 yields 3.12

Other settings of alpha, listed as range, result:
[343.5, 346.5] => 3.255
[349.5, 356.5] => 3.444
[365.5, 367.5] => 2.917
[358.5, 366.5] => 3.462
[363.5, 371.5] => 3.278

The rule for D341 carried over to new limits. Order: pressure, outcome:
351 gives 3.111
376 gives 2.958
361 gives 2.981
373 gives 3.156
